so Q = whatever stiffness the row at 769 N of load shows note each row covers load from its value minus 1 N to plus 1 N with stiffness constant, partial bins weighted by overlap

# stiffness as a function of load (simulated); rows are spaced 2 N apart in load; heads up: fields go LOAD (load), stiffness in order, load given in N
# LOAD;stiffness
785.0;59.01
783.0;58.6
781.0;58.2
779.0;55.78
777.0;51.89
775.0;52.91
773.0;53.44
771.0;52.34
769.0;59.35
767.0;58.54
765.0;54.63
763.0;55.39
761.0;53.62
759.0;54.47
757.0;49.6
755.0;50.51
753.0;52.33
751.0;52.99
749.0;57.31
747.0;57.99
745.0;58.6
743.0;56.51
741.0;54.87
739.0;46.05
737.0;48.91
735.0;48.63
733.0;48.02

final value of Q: 59.35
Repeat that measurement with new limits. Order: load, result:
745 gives 58.6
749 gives 57.31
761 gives 53.62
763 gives 55.39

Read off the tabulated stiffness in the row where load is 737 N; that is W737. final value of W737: 48.91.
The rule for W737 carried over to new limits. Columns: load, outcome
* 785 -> 59.01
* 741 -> 54.87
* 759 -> 54.47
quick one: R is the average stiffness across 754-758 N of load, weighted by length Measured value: 50.1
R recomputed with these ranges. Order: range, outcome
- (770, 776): 52.9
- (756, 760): 52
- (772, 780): 53.5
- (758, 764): 54.5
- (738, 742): 50.5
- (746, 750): 57.7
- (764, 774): 55.7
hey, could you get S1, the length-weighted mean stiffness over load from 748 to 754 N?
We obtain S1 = 54.2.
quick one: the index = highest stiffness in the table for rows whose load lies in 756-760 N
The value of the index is 54.47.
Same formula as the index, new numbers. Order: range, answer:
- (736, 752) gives 58.6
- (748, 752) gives 57.31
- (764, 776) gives 59.35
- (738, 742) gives 54.87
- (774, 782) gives 58.2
